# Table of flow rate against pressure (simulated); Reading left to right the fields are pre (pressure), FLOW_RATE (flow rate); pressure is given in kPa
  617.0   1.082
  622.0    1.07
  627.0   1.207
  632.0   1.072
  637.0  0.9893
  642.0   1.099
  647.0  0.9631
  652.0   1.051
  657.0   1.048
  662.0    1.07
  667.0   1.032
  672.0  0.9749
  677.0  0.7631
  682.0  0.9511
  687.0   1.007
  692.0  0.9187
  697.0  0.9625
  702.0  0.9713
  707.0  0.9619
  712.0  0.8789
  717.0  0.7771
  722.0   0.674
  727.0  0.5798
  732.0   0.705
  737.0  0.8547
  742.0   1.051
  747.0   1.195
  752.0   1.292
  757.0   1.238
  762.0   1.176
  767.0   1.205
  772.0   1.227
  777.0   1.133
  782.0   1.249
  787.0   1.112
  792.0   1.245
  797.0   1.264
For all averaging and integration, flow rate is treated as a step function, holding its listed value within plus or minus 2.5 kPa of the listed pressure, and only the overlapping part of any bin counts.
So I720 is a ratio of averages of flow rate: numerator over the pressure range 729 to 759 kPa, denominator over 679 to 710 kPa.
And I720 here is 1.1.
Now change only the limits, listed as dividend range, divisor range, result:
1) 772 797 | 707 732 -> 1.60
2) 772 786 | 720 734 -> 1.83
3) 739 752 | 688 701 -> 1.20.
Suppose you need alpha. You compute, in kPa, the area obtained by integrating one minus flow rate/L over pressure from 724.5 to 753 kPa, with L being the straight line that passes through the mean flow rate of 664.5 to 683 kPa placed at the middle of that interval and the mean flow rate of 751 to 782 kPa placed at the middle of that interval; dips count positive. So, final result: 5.2 kPa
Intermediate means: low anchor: 0.929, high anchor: 1.21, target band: 0.928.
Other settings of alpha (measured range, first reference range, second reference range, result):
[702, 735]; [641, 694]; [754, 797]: 9.3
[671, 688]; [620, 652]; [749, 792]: 3.0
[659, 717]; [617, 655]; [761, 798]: 8.7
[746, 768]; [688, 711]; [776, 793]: -2.3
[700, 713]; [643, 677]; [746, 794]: 1.8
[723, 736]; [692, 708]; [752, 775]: 4.9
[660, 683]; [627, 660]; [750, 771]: 2.9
